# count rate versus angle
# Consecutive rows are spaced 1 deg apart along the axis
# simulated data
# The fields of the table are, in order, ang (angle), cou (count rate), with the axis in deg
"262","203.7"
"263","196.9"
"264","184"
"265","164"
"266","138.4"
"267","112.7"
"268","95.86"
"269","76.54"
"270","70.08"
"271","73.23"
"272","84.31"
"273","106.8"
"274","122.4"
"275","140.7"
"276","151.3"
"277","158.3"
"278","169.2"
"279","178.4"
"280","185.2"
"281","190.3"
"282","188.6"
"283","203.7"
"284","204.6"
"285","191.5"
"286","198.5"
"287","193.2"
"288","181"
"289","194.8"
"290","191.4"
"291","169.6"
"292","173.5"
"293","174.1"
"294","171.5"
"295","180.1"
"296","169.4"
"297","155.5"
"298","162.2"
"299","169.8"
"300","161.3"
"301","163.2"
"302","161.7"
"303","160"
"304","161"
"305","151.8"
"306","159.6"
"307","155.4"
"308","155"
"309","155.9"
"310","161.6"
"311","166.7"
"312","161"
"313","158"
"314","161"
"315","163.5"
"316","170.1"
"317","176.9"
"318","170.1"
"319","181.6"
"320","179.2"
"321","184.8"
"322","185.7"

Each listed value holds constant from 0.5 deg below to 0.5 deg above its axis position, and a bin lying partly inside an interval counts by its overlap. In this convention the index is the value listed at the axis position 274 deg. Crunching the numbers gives 122.4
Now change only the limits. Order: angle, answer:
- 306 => 159.6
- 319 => 181.6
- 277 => 158.3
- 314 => 161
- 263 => 196.9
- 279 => 178.4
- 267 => 112.7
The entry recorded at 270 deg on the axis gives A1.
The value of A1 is 70.08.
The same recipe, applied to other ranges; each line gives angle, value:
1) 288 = 181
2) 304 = 161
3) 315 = 163.5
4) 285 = 191.5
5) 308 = 155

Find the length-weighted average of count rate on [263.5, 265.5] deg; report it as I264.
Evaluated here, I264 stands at 174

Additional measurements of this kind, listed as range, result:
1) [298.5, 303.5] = 163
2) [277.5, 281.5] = 181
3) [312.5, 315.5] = 161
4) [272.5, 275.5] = 123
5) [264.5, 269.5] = 118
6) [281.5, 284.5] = 199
